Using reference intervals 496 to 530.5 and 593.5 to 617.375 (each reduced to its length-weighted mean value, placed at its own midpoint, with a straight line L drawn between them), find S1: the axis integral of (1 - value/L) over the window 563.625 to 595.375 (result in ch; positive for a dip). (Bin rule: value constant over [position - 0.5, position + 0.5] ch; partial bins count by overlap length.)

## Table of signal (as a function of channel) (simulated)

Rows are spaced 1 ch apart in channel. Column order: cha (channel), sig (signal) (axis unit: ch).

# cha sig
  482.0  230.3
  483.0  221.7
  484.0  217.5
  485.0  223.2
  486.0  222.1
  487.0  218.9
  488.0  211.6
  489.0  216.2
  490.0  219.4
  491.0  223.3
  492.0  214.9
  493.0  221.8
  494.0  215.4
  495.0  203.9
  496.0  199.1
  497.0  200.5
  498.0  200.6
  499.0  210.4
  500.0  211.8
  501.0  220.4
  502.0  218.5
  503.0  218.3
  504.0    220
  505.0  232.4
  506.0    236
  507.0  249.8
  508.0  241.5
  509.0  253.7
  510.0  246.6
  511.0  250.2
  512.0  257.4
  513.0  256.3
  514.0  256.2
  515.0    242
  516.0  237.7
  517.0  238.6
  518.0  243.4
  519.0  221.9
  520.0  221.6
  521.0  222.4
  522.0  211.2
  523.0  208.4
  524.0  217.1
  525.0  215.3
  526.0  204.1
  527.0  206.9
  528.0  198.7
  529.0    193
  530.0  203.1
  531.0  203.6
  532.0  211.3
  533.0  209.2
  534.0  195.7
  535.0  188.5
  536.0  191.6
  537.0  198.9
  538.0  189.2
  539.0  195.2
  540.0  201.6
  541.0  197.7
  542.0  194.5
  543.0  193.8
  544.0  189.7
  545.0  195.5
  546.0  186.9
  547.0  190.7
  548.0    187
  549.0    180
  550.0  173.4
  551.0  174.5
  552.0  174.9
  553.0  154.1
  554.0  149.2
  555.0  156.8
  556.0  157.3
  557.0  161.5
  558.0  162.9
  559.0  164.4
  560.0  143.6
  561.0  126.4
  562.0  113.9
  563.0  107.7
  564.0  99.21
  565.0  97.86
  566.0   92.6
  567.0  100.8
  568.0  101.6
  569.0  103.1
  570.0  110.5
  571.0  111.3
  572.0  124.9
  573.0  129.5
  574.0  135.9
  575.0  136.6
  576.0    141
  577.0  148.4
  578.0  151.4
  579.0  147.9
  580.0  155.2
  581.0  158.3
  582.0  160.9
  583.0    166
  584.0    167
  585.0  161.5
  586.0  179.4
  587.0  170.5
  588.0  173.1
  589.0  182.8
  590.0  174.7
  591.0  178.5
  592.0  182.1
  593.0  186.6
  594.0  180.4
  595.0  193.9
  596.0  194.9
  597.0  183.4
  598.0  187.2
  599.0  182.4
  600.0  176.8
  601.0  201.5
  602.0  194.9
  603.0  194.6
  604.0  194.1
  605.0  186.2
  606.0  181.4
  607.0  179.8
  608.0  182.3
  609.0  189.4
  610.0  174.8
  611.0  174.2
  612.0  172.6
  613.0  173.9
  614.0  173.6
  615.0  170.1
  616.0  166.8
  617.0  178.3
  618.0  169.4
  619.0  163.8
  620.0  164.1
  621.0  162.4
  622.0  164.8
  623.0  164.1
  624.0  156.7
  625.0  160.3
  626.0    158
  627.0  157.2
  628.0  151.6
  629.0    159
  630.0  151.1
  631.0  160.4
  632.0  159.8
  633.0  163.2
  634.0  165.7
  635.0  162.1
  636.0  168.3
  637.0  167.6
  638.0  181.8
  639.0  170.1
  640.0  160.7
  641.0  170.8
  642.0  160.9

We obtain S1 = 7.67 ch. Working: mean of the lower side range 225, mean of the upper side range 183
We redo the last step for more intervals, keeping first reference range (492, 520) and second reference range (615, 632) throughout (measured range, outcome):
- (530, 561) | 3.8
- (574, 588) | 2.2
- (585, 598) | -0.1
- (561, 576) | 6.2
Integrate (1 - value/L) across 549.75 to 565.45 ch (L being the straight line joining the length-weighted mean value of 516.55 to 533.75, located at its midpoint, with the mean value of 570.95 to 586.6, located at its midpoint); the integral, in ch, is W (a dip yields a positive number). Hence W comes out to 2.77 ch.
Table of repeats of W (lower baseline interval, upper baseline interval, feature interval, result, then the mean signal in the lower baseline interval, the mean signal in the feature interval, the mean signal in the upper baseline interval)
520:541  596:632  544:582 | 9.47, 204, 144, 173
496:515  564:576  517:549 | -3.95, 232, 203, 114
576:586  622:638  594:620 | -3.55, 158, 181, 161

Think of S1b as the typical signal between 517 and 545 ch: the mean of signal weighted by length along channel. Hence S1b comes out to 205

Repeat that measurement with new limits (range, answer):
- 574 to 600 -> 169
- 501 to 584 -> 183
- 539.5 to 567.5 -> 158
